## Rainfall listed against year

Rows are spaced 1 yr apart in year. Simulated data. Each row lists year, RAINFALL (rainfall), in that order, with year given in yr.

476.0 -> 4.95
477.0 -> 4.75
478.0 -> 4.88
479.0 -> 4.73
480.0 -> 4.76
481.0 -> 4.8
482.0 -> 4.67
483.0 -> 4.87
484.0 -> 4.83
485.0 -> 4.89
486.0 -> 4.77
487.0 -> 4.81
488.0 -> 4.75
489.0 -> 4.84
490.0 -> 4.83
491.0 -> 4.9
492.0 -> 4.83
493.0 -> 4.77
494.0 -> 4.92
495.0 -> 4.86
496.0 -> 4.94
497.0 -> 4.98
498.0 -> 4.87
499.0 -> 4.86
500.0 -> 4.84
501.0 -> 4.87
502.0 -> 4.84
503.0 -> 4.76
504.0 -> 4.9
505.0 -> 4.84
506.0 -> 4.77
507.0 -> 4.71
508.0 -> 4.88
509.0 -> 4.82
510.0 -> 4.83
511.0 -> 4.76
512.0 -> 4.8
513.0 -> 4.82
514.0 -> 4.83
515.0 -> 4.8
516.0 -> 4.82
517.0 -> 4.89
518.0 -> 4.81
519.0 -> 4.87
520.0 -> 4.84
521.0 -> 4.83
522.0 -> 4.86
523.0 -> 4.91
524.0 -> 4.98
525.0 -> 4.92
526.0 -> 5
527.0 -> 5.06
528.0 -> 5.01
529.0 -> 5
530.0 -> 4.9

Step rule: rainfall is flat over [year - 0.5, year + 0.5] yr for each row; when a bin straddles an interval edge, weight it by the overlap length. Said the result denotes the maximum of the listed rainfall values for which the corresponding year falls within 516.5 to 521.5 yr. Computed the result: 4.89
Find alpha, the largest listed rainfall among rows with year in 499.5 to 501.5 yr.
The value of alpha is 4.87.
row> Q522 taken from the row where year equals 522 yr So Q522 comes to 4.86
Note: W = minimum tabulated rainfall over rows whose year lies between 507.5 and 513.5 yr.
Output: 4.76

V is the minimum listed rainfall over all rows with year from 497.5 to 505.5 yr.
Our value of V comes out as 4.76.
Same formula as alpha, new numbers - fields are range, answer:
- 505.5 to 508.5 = 4.88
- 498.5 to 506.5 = 4.9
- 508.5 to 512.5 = 4.83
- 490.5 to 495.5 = 4.92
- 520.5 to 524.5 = 4.98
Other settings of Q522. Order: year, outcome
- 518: 4.81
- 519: 4.87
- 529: 5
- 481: 4.8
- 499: 4.86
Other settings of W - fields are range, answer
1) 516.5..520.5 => 4.81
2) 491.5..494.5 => 4.77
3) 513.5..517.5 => 4.8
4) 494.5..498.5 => 4.86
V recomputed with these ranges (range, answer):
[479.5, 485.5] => 4.67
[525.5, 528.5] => 5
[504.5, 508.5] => 4.71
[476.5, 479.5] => 4.73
